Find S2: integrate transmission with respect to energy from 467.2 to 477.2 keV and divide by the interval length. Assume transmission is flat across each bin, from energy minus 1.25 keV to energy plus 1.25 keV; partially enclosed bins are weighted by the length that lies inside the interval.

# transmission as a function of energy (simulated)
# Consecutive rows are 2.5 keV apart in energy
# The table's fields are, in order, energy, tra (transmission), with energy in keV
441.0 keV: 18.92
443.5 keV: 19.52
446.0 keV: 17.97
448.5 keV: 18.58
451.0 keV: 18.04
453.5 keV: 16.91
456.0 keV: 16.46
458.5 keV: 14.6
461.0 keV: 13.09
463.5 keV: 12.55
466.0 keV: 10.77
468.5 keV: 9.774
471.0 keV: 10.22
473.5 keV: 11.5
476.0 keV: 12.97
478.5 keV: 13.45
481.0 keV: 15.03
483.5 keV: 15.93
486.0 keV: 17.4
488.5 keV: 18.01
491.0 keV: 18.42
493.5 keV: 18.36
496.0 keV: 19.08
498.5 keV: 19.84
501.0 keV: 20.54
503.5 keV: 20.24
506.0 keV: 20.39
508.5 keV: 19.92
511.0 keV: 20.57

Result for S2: 11.1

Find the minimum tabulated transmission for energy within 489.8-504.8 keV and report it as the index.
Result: 18.36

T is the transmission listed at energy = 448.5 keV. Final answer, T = 18.58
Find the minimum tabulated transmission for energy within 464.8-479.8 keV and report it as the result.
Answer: 9.774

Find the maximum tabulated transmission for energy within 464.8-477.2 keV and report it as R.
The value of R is 12.97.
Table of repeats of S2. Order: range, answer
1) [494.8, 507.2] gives 20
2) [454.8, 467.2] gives 13.5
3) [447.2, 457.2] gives 17.5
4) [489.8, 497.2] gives 18.6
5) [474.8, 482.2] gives 13.8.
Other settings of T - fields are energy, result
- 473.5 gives 11.5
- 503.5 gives 20.24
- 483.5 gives 15.93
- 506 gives 20.39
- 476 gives 12.97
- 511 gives 20.57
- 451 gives 18.04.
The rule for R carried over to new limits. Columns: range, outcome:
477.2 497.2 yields 19.08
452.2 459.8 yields 16.91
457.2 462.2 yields 14.6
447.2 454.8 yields 18.58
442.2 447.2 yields 19.52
